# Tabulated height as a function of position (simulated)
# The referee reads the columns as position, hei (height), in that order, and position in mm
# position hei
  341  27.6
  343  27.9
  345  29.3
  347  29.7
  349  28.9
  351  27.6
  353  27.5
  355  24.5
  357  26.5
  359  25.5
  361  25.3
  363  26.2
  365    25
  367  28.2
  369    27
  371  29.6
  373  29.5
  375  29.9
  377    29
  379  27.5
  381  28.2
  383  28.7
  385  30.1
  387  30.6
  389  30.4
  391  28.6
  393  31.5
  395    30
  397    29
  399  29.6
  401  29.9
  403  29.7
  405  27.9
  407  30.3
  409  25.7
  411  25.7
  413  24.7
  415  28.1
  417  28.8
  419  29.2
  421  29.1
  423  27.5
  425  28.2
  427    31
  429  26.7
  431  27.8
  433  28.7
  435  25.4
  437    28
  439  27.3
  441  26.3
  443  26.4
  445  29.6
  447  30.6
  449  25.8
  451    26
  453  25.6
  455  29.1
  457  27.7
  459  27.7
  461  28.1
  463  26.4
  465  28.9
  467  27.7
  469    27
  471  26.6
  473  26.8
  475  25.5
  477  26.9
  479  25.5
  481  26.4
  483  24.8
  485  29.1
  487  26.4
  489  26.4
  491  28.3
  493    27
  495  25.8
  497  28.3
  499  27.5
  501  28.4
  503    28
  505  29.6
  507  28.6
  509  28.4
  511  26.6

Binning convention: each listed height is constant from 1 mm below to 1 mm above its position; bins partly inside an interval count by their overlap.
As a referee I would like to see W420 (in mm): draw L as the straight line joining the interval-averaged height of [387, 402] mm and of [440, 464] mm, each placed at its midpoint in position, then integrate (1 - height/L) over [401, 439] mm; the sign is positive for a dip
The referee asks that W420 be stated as 1.1 mm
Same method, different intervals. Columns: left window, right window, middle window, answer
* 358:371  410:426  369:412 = -3.2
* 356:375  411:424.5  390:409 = -1.3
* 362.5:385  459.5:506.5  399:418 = 0.0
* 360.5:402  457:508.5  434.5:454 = 0.5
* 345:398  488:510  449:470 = 0.5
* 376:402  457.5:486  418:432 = -0.1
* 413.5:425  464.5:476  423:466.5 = 0.0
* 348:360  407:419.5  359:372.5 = 0.0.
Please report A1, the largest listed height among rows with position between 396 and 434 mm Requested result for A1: 31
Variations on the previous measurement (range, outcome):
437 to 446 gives 29.6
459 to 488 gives 29.1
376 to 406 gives 31.5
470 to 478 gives 26.9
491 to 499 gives 28.3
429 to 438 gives 28.7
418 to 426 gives 29.2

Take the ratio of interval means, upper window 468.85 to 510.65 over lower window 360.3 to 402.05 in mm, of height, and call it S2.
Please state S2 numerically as 0.95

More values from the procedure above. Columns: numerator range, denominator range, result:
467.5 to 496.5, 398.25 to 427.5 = 0.94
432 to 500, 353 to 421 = 0.96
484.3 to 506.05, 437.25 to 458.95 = 1.01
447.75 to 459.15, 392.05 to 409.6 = 0.92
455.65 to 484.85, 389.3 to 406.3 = 0.91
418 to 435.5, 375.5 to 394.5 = 0.96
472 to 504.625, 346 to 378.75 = 0.98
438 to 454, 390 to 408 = 0.92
